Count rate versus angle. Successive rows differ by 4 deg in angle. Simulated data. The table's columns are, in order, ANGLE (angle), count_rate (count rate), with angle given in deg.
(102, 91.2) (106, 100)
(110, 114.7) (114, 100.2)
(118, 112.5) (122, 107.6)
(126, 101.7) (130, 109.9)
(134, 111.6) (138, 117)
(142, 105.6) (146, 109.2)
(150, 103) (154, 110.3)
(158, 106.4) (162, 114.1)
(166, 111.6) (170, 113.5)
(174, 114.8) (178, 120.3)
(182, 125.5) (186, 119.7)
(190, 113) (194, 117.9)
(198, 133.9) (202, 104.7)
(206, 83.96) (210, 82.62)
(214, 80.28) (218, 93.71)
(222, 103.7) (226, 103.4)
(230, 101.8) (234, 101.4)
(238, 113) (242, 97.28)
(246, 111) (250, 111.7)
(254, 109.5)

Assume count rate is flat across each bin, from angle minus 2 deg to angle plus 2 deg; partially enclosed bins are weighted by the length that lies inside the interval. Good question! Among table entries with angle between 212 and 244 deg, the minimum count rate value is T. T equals 80.28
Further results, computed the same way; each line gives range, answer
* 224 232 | 101.8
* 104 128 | 100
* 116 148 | 101.7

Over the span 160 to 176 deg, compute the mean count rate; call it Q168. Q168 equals 114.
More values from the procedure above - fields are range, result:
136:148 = 111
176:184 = 123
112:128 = 106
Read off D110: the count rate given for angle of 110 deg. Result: 114.7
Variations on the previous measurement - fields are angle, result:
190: 113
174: 114.8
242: 97.28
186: 119.7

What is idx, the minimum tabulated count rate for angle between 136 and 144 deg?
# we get 105.6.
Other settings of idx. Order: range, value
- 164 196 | 111.6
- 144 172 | 103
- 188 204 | 104.7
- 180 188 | 119.7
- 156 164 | 106.4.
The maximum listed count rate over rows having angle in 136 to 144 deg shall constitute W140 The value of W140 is 117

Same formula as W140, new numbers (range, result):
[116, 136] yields 112.5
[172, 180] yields 120.3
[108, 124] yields 114.7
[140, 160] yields 110.3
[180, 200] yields 133.9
